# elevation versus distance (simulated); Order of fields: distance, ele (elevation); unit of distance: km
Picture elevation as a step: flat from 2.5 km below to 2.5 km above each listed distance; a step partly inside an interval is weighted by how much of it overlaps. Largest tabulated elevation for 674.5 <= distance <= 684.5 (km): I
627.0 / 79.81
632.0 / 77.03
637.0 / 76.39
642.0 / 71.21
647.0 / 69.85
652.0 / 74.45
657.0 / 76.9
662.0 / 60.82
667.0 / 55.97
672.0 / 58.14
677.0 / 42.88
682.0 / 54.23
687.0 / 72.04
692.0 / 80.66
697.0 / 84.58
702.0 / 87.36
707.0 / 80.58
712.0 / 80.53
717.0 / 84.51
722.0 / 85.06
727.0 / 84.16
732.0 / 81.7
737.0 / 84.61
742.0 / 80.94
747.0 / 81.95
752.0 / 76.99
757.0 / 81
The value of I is 54.23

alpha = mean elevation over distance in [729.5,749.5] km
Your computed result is 82.3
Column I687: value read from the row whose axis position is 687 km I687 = 72.04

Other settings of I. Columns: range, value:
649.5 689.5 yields 76.9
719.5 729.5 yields 85.06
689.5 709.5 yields 87.36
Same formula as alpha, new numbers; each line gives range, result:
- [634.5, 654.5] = 73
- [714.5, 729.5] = 84.6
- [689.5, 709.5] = 83.3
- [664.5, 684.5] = 52.8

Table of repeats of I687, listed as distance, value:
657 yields 76.9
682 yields 54.23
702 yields 87.36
